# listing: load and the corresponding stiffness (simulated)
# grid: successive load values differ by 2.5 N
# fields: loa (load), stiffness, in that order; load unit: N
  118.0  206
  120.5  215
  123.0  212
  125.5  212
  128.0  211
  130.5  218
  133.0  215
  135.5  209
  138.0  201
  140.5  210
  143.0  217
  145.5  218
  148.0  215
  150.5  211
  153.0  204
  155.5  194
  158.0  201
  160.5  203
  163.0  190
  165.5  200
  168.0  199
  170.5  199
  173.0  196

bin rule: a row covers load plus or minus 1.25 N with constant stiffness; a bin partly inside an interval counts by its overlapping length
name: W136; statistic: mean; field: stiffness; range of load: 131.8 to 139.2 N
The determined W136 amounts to 208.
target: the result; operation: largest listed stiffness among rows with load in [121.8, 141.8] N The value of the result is 218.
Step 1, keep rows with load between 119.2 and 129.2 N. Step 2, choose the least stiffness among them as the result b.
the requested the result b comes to 211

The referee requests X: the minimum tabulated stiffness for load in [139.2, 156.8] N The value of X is 194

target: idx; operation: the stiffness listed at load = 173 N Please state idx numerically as 196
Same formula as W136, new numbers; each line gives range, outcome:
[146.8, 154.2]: 210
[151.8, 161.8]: 200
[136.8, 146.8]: 212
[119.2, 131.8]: 214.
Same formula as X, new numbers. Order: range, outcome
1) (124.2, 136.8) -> 209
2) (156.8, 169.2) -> 190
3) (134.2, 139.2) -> 201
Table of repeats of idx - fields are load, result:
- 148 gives 215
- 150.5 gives 211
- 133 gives 215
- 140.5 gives 210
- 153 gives 204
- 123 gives 212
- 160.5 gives 203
